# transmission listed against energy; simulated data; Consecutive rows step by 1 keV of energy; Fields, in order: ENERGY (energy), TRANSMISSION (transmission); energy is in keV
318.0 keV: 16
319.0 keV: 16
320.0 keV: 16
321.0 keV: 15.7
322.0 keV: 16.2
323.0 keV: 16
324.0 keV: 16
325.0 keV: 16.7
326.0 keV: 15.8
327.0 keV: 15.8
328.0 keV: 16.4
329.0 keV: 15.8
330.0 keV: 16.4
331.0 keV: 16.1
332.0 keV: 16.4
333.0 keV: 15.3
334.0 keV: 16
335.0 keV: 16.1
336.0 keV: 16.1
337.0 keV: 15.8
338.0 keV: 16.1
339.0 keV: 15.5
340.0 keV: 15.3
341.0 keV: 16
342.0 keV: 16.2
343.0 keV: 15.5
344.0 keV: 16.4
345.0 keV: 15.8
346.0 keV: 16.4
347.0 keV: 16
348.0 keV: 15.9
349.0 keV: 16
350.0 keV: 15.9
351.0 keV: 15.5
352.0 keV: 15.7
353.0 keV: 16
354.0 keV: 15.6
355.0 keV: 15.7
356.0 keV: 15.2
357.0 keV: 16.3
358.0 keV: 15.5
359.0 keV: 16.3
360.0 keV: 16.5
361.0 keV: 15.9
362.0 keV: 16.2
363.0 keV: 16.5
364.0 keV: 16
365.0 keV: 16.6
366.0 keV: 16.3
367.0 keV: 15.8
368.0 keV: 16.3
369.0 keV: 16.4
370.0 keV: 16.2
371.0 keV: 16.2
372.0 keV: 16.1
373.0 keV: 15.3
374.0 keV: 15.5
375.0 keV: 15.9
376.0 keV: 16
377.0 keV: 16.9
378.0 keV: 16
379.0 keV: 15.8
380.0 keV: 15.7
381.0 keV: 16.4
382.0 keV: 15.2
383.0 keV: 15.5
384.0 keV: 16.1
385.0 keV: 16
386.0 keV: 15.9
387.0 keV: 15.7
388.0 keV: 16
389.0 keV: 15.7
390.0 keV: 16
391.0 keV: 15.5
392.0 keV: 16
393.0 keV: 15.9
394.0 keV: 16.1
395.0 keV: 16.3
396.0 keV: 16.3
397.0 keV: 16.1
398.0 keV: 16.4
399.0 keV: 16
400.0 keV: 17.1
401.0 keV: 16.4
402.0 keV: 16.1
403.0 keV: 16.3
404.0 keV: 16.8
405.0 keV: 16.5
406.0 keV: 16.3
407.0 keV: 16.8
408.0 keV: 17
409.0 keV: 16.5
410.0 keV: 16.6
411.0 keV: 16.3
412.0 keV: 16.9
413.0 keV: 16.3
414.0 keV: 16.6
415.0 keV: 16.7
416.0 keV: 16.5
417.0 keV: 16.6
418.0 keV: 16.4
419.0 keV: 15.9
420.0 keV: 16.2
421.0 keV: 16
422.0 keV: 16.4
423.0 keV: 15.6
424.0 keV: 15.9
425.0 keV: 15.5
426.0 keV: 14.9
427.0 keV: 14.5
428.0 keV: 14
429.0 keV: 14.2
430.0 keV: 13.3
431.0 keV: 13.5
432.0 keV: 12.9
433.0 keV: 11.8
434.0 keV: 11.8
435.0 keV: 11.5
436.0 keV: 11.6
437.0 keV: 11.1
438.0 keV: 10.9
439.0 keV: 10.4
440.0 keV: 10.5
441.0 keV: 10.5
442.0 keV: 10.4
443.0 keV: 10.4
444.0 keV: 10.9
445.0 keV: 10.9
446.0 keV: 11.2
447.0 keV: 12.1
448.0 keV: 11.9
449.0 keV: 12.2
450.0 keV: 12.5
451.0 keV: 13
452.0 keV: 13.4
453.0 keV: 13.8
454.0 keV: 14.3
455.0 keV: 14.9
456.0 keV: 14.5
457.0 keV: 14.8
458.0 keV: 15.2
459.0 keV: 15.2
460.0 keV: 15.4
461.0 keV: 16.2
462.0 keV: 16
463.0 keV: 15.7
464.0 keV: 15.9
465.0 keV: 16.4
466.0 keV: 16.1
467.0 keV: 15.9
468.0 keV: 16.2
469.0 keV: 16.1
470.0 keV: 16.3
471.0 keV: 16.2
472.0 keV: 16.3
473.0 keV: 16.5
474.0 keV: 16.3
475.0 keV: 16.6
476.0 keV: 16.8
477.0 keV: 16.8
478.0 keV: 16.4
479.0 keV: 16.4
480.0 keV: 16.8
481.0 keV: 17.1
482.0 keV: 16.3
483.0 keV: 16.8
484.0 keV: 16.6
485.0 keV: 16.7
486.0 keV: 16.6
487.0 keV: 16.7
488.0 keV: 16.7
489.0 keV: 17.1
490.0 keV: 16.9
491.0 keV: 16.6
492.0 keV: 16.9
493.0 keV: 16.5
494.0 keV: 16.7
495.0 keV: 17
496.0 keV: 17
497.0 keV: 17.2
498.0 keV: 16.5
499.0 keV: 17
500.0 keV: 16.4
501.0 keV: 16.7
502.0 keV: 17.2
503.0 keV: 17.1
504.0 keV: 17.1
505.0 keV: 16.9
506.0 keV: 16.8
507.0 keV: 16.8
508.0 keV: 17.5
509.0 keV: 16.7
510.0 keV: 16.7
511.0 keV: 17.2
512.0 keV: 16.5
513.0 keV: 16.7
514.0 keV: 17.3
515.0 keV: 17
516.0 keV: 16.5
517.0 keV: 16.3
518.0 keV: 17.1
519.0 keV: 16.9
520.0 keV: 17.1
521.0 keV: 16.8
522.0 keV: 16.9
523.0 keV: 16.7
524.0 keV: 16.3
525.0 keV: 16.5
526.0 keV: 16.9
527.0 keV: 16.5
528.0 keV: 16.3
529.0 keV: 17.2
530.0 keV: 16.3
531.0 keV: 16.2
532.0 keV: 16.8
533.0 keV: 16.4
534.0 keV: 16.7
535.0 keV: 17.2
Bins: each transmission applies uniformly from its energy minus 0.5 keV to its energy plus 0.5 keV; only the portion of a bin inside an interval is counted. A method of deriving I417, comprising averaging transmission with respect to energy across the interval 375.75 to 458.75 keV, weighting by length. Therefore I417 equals 14.7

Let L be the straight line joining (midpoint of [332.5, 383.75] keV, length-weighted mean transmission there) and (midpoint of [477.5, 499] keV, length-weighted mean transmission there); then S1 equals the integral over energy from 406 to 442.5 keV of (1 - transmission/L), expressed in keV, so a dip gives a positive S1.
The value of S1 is 4.3 keV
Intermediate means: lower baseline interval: 15.9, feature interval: 14.4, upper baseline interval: 16.7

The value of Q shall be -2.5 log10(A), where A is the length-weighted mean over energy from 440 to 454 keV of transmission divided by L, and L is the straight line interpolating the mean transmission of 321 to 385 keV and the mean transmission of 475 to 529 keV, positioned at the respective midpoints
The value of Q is 0.36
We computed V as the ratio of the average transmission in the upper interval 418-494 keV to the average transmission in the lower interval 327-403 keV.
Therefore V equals 0.9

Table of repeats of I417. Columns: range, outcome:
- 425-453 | 12.2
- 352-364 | 16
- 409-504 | 15.1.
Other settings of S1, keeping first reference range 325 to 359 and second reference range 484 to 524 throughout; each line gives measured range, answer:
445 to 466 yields 3.00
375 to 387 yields 0.14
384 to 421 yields -0.08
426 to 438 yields 2.68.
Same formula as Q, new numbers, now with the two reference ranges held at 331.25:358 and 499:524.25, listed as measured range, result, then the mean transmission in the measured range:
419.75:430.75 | 0.09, 15.1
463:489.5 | 0.01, 16.5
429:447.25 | 0.39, 11.5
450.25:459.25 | 0.16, 14.3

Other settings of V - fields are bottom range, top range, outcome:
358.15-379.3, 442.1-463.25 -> 0.84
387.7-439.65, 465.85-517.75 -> 1.09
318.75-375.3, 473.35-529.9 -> 1.05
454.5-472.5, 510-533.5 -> 1.06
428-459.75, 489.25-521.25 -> 1.35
